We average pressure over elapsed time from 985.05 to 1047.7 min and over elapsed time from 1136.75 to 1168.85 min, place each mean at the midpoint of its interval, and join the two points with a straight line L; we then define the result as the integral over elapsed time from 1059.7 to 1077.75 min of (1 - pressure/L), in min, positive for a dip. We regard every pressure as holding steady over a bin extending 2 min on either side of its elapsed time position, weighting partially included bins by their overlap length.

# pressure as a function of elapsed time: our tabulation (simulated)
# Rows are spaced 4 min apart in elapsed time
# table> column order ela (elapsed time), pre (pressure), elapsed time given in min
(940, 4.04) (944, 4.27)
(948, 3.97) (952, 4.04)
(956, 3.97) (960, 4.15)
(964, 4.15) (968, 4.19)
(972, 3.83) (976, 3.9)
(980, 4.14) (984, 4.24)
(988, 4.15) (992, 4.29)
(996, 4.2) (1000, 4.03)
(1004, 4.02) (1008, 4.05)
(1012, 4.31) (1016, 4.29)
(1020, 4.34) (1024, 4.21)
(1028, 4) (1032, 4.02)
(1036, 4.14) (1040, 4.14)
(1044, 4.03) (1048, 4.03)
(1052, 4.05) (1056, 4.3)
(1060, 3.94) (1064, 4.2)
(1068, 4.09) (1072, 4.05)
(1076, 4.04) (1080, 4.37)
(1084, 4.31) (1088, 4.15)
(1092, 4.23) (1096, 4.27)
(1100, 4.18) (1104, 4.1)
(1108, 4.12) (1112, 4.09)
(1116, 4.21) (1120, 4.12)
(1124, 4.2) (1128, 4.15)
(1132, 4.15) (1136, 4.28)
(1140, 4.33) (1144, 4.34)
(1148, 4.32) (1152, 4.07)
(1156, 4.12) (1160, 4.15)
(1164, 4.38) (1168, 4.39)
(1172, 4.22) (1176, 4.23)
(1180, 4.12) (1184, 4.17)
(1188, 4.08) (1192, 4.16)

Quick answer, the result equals 0.5 min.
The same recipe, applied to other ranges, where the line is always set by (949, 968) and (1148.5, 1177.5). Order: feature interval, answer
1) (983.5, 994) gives -0.3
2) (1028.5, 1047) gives 0.3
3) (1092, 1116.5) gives 0.1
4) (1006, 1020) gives -0.4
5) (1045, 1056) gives 0.2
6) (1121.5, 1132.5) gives 0.1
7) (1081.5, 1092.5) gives -0.2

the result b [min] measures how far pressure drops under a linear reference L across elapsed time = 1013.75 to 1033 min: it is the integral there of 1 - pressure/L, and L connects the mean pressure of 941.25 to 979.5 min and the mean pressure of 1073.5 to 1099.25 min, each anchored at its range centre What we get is -0.2 min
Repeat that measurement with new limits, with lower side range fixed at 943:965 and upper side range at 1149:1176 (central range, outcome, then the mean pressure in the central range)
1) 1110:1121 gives 0.1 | 4.14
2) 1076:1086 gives -0.3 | 4.28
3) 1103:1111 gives 0.2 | 4.11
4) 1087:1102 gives -0.1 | 4.21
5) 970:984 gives 0.3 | 4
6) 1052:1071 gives 0.2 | 4.12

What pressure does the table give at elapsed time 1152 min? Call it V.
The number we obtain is 4.07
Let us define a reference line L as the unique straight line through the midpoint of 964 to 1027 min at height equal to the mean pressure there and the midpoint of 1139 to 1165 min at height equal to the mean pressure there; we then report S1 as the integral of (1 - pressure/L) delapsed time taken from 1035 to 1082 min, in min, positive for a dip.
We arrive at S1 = 0.7 min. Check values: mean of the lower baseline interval 4.14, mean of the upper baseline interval 4.24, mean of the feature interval 4.11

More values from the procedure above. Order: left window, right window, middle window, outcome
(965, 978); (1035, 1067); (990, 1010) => -0.4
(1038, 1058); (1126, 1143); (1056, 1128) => 0.2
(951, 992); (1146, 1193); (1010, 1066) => -0.2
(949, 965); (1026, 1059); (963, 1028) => -1.1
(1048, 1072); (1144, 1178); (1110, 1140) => 0.1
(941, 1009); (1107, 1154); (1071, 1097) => -0.2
